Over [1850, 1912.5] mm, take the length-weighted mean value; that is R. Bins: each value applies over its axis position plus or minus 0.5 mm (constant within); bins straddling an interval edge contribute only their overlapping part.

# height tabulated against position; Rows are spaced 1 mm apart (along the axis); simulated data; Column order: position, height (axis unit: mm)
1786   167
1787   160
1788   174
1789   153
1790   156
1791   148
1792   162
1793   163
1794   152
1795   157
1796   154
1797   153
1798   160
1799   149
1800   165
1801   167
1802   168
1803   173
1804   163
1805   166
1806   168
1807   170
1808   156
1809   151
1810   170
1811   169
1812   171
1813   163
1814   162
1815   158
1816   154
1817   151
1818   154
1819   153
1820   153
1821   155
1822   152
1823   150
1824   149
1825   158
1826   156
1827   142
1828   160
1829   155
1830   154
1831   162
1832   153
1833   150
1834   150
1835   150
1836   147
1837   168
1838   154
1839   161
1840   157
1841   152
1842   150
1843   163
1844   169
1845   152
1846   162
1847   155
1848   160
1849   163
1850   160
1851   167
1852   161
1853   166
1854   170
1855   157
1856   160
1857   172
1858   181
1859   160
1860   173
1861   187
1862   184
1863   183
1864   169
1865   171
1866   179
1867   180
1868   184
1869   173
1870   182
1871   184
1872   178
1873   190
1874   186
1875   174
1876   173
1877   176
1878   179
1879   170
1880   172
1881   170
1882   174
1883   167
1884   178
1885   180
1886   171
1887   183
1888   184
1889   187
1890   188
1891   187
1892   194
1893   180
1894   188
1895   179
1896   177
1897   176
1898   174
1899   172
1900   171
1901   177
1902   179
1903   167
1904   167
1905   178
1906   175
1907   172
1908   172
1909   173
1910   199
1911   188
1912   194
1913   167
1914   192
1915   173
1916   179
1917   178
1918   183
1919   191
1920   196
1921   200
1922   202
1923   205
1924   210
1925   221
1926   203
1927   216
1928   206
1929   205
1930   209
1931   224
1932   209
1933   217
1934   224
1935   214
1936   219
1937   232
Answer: 177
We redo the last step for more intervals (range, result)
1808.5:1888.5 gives 165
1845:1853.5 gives 161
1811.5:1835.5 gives 155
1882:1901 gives 180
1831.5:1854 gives 158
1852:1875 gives 176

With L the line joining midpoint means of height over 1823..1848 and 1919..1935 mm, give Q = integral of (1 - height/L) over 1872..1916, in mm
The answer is 2.6 mm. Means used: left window 155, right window 209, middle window 178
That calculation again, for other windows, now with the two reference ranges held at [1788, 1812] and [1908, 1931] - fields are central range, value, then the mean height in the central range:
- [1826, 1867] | 2.8 mm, 162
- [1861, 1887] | 0.7 mm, 177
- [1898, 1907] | 0.8 mm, 173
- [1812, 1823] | 0.7 mm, 156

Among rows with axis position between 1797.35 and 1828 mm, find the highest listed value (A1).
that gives 173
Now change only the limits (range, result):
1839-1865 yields 187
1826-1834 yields 162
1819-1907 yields 194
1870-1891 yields 190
